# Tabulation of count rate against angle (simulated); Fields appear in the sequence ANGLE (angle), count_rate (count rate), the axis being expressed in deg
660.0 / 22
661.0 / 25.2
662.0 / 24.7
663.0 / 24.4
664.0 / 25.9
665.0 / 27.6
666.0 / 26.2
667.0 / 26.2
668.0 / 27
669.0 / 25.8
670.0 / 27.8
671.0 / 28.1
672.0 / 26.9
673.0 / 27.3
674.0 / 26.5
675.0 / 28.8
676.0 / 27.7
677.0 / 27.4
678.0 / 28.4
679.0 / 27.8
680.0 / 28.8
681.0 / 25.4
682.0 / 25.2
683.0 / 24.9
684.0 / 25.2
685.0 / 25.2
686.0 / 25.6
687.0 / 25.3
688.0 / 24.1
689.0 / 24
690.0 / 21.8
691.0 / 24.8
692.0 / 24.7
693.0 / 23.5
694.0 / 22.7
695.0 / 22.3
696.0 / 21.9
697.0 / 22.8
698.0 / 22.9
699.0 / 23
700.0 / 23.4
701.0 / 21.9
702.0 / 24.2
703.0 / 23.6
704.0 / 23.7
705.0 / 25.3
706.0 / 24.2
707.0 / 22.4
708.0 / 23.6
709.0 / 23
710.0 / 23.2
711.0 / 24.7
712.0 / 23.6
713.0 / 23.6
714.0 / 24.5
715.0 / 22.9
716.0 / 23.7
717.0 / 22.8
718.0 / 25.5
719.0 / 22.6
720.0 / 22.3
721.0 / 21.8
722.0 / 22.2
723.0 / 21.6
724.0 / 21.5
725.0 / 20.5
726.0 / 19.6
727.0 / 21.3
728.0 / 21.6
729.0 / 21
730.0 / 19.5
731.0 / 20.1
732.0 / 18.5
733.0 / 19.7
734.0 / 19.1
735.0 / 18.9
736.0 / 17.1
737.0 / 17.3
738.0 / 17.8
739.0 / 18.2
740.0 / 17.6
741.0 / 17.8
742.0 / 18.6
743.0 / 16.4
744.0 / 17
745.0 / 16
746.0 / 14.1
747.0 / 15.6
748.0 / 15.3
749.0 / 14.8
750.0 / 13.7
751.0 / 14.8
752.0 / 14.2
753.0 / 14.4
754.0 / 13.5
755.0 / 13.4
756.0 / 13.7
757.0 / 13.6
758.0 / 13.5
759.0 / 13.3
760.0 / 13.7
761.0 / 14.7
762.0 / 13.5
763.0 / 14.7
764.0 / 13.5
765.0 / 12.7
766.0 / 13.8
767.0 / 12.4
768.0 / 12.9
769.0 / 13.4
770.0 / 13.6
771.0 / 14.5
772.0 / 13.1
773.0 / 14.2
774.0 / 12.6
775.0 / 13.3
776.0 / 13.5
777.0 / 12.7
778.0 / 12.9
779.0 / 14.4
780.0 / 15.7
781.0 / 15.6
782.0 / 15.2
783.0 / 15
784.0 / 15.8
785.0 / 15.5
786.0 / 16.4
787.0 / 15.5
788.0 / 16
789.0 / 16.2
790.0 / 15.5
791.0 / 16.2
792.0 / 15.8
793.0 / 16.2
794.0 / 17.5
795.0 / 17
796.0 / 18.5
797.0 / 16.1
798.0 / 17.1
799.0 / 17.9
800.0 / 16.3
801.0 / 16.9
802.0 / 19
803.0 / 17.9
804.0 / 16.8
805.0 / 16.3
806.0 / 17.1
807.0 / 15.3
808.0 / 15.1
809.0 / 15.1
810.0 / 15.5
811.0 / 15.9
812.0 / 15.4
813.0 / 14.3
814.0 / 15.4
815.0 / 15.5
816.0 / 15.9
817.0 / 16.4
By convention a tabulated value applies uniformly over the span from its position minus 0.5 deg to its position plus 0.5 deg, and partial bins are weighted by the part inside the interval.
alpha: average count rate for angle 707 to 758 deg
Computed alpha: 19.1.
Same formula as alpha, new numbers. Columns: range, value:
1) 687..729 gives 23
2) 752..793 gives 14.3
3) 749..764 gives 13.9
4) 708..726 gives 22.9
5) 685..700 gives 23.6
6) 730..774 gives 15.3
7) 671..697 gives 25.4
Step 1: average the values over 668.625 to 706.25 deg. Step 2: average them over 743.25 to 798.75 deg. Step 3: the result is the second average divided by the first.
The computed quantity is 0.59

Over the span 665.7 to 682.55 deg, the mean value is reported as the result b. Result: 27.1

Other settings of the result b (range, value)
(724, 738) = 19.6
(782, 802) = 16.4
